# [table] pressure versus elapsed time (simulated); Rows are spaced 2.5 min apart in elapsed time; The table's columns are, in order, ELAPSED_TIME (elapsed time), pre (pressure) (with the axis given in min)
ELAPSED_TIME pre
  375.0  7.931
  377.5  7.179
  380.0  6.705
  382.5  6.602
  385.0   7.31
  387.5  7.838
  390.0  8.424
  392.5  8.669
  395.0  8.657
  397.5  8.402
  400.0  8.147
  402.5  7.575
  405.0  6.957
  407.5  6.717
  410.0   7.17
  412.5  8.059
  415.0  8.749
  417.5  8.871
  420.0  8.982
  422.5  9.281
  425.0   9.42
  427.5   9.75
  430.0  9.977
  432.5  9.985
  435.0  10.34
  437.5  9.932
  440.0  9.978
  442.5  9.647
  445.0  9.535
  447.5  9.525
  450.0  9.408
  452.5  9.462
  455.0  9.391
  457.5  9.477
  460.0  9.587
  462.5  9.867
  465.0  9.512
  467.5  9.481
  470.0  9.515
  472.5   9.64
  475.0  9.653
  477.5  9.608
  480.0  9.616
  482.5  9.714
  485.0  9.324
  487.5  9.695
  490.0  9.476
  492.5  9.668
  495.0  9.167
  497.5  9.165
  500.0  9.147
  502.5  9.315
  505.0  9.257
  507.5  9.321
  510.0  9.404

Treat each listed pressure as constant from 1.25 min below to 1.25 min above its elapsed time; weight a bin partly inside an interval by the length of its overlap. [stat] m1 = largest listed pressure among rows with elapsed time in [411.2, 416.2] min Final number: 8.749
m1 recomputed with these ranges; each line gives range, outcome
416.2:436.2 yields 10.34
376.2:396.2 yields 8.669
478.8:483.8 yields 9.714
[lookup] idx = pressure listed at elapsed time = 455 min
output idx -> 9.391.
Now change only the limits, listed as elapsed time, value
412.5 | 8.059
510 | 9.404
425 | 9.42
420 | 8.982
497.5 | 9.165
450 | 9.408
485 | 9.324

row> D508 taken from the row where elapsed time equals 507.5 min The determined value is 9.321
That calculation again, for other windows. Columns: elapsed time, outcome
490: 9.476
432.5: 9.985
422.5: 9.281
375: 7.931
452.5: 9.462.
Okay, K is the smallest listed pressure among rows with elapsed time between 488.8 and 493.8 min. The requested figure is 9.476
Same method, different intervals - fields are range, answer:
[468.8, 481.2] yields 9.515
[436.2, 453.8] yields 9.408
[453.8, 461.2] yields 9.391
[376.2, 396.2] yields 6.602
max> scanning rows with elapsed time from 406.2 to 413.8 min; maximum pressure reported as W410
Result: 8.059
